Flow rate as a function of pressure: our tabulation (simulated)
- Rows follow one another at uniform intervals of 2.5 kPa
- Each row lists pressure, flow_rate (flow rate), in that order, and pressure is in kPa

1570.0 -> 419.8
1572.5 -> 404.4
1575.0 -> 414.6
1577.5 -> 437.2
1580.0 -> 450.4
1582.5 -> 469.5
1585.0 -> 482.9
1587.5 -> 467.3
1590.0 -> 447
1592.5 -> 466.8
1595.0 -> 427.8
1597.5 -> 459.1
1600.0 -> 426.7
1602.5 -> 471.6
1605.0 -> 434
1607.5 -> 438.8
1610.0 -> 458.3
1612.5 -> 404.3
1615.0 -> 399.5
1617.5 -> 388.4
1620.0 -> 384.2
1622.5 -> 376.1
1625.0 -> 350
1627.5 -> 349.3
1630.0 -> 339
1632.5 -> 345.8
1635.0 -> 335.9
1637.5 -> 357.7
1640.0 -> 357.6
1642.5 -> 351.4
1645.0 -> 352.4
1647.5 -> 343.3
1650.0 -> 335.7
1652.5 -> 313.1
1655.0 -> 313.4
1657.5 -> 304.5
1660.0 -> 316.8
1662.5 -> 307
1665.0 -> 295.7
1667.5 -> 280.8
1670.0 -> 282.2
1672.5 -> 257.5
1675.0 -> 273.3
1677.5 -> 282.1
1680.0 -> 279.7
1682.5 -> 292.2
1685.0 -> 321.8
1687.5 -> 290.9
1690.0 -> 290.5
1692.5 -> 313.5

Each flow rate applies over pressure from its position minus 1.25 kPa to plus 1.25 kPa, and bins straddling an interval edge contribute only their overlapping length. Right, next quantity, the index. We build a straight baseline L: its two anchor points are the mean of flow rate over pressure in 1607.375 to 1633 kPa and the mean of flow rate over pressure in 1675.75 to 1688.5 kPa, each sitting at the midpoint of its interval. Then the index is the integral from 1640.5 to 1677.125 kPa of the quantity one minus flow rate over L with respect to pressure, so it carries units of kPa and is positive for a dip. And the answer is 2.02 kPa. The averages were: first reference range 384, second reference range 293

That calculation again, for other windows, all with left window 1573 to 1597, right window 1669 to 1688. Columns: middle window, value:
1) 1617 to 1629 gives 0.5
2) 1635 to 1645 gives 0.0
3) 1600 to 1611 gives -0.9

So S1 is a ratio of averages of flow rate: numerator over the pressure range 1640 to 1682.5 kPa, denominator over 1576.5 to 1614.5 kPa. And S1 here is 0.7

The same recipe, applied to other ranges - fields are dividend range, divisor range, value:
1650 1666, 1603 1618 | 0.73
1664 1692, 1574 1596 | 0.63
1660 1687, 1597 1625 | 0.69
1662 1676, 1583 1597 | 0.61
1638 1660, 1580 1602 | 0.73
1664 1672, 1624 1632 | 0.82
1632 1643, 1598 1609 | 0.79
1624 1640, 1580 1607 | 0.76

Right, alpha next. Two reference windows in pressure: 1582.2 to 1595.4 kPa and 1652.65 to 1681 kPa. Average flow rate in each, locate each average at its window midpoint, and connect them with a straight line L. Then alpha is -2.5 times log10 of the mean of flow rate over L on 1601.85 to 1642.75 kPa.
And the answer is 0.01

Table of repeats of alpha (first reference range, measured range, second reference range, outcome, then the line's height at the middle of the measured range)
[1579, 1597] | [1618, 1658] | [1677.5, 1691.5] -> 0.08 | 374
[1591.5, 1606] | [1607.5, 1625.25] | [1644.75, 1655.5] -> 0.02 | 408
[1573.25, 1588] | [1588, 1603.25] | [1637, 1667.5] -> -0.06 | 425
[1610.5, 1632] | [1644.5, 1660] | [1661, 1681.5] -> -0.02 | 318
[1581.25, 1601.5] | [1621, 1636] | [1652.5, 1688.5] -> 0.09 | 380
